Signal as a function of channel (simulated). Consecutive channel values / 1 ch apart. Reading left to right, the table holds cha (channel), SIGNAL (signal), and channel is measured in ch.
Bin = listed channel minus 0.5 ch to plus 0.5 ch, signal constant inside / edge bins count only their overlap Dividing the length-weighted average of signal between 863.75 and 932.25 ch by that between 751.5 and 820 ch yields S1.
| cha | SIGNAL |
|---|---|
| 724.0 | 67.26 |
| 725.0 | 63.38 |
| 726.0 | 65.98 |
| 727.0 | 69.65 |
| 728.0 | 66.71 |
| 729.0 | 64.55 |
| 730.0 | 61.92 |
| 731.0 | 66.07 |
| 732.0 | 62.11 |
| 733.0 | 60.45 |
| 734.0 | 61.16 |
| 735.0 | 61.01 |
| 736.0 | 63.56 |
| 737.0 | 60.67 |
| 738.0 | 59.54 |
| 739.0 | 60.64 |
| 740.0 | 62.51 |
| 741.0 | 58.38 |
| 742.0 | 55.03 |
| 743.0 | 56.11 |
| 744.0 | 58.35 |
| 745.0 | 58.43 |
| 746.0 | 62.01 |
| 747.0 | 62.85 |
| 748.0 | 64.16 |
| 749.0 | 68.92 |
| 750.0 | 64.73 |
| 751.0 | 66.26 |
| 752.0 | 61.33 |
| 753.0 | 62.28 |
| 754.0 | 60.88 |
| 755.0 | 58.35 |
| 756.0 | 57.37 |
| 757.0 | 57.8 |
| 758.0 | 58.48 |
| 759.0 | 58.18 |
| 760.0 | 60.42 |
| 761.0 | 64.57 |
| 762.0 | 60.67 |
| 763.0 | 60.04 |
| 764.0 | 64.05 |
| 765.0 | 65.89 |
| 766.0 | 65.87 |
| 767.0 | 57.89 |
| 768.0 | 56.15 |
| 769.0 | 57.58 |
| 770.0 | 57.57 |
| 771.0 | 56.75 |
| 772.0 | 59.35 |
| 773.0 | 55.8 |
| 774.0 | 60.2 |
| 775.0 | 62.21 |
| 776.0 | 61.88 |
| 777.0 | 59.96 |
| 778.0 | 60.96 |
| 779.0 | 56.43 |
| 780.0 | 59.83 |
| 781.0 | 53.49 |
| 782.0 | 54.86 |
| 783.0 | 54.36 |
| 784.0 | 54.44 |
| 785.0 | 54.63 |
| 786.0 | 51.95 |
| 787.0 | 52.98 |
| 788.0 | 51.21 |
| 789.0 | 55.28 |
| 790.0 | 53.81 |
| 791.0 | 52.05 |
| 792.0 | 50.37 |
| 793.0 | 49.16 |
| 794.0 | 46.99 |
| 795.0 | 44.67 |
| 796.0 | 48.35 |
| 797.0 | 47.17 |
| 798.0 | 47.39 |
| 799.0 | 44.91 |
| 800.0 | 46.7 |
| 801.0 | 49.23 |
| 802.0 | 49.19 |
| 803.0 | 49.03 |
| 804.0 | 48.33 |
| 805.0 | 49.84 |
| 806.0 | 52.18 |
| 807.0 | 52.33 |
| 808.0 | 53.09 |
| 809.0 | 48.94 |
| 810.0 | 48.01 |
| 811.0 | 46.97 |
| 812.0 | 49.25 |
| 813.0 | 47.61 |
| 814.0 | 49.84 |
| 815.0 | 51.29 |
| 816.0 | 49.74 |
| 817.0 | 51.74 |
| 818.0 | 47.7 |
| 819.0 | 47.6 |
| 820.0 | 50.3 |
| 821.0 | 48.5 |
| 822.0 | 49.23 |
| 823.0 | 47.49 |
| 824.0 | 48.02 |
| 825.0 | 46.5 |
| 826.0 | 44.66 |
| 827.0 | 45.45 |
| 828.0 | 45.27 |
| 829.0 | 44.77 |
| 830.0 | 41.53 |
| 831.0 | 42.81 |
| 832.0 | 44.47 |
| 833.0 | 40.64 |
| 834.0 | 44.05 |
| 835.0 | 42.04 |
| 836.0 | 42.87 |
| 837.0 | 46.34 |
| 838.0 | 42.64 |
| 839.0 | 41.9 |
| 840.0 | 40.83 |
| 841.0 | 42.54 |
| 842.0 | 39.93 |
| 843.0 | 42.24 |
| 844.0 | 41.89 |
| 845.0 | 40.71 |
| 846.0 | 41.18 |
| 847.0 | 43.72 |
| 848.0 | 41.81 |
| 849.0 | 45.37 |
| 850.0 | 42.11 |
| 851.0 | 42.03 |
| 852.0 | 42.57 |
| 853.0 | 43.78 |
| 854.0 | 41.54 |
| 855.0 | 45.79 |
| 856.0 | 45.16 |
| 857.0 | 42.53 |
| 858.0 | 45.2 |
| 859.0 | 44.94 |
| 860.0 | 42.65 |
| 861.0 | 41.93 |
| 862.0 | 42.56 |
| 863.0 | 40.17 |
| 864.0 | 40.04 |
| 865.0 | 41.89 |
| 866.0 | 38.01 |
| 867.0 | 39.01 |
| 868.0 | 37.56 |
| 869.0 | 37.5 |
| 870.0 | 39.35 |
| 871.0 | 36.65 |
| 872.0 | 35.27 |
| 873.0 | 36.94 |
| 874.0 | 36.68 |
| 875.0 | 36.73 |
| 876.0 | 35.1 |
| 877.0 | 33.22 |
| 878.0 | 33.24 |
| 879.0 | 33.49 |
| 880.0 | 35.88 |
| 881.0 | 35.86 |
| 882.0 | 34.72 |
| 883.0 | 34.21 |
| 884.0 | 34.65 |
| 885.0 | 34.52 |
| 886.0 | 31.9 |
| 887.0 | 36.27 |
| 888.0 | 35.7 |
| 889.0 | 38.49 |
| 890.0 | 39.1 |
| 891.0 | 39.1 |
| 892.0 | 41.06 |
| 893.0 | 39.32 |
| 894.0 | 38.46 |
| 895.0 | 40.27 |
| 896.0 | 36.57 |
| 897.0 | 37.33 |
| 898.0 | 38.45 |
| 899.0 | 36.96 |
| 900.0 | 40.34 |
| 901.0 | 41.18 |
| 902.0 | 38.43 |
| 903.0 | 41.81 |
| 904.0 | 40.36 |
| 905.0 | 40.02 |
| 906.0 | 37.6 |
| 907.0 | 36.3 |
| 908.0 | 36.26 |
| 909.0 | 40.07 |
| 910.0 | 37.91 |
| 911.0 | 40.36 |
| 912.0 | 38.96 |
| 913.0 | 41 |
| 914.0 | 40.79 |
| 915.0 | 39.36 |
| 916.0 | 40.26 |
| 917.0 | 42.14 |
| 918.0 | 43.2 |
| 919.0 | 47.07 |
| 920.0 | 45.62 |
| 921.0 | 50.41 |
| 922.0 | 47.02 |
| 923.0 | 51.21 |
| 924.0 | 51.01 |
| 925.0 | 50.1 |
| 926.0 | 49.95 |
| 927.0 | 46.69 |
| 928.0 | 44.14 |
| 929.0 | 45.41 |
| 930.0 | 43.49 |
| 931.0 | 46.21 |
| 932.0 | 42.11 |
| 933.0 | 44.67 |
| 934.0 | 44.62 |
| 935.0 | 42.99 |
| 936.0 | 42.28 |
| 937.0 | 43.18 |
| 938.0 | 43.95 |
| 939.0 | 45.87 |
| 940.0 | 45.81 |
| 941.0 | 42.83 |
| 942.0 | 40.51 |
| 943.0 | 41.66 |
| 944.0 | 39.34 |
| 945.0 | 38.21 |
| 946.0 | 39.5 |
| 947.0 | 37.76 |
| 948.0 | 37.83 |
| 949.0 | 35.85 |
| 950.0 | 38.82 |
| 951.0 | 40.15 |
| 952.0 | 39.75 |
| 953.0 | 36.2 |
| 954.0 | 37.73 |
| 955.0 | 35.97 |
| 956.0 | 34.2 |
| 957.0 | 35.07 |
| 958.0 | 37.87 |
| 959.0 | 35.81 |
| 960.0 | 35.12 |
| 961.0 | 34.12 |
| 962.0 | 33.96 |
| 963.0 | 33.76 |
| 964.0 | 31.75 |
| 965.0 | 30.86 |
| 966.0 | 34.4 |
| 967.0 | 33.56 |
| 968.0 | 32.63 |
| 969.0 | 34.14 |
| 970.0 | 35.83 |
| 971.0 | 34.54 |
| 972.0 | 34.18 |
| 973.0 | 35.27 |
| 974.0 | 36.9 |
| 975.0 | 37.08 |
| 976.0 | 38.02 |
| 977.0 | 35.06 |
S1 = 0.73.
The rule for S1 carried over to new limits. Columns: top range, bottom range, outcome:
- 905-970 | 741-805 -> 0.71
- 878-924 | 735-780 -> 0.65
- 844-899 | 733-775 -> 0.64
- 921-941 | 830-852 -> 1.08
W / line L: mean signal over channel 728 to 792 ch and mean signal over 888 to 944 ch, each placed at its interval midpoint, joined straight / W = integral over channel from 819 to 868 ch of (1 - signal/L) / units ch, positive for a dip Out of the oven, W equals 6.7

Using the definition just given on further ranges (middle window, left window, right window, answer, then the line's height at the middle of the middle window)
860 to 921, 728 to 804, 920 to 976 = 9.2 ch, 45.5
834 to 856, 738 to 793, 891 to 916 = 2.2 ch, 47.5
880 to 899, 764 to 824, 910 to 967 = 3.4 ch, 44.9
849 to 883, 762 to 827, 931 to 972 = 5.0 ch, 46.1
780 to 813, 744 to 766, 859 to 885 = 1.7 ch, 53.2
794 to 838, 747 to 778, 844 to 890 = 2.1 ch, 49.7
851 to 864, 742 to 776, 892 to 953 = 1.6 ch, 49.3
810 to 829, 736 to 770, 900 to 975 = 1.9 ch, 53.3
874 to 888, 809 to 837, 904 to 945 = 3.1 ch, 44.7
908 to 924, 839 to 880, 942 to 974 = -2.2 ch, 37.9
